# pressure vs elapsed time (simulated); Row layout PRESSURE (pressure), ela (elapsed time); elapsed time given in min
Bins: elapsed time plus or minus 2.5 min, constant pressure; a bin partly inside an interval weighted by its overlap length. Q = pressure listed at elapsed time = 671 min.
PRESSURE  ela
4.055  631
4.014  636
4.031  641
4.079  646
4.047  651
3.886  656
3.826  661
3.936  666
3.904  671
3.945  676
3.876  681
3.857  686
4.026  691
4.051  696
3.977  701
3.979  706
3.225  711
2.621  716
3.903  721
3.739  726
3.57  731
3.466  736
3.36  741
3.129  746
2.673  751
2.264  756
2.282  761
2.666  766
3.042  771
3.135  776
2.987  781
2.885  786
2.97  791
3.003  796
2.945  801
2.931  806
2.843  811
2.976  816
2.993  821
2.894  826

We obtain 3.904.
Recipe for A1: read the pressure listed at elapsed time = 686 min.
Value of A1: 3.857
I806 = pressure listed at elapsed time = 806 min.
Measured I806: 2.931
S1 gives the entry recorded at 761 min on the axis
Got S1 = 2.282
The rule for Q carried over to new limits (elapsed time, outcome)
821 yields 2.993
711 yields 3.225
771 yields 3.042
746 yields 3.129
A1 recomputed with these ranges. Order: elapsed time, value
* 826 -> 2.894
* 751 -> 2.673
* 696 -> 4.051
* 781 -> 2.987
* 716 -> 2.621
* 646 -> 4.079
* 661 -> 3.826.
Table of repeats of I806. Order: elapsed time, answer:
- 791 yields 2.97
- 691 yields 4.026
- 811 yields 2.843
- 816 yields 2.976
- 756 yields 2.264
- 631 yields 4.055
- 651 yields 4.047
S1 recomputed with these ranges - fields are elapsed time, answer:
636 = 4.014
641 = 4.031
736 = 3.466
